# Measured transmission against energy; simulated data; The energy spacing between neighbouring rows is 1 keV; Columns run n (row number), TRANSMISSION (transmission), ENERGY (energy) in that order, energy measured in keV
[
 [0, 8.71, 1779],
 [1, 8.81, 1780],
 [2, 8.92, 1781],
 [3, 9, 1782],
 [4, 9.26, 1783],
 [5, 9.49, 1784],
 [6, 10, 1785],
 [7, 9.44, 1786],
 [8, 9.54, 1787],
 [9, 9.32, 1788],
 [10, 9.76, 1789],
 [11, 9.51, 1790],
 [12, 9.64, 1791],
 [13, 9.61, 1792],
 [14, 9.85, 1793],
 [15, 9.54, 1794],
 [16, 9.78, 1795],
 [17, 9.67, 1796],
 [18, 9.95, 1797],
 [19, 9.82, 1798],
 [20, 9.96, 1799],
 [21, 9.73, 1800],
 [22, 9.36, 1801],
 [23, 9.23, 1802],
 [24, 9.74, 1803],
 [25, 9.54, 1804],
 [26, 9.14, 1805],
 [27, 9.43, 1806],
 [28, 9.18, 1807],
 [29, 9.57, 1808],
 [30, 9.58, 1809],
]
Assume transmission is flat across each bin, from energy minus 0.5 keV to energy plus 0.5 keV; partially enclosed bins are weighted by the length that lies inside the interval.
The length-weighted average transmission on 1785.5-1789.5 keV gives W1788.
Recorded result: 9.51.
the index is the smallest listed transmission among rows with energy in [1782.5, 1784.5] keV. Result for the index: 9.26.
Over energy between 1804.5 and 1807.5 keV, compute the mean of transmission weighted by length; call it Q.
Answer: 9.25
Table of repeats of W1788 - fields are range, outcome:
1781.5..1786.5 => 9.44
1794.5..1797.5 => 9.8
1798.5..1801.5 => 9.68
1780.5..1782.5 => 8.96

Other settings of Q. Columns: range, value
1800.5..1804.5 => 9.47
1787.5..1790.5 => 9.53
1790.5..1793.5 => 9.7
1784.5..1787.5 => 9.66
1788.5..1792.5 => 9.63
